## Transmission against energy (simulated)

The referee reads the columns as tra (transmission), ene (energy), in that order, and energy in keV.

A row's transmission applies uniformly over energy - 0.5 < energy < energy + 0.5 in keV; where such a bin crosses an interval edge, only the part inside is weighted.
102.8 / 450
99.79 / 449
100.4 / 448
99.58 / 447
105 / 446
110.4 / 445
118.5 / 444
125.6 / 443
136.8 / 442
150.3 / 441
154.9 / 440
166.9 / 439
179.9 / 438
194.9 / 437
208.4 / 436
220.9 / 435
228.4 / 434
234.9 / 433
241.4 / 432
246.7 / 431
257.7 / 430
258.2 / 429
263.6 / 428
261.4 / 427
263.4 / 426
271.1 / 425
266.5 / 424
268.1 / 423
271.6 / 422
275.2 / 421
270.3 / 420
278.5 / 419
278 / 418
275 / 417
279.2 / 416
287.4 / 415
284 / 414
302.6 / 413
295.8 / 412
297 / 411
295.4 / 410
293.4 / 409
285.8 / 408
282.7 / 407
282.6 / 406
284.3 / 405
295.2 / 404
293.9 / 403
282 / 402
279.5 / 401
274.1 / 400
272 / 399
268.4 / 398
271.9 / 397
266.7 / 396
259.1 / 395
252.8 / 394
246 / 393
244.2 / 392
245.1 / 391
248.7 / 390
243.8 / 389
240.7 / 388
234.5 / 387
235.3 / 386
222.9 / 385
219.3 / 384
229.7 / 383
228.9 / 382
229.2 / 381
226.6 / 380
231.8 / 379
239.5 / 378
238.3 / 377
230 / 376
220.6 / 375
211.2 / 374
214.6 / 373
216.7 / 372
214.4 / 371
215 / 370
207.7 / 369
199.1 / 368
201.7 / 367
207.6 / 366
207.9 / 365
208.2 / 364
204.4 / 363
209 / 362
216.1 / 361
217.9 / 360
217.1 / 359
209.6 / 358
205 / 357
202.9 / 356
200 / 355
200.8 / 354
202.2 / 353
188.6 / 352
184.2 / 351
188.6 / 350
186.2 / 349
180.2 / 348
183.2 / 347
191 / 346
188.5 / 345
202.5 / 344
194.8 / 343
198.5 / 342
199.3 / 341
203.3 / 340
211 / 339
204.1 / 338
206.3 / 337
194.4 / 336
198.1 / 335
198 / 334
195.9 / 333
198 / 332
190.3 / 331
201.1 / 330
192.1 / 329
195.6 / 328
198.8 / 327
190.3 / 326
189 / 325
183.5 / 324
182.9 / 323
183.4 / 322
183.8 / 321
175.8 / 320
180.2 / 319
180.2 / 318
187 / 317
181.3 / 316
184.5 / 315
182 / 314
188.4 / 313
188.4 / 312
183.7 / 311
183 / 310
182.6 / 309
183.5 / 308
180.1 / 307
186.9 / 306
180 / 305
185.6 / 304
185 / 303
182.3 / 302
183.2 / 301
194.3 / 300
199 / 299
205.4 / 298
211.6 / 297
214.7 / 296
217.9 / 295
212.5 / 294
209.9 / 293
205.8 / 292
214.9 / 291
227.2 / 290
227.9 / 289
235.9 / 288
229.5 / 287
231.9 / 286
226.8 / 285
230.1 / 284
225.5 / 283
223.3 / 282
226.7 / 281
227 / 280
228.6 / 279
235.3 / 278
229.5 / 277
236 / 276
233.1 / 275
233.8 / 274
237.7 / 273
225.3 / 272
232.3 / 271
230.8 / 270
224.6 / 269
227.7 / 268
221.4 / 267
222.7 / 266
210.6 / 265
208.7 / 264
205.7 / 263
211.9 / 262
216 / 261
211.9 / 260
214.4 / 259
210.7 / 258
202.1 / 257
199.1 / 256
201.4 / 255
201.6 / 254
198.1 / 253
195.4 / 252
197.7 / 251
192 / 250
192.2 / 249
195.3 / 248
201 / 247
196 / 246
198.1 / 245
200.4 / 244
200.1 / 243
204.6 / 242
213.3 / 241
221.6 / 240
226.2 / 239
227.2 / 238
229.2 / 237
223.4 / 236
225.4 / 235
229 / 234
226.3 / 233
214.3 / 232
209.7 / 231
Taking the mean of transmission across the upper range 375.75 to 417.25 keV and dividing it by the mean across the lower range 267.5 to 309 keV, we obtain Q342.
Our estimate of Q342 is 1.22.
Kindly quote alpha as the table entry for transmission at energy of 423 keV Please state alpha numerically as 268.1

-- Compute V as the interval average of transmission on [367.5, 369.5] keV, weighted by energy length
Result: 203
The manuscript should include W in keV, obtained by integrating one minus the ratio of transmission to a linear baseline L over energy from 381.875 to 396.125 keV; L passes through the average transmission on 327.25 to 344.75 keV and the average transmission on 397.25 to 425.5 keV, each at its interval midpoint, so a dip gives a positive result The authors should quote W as 0.9 keV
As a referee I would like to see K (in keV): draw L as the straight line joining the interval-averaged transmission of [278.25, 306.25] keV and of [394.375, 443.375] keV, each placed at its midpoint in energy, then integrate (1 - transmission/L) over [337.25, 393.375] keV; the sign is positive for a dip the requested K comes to 5.7 keV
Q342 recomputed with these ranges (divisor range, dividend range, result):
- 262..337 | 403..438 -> 1.30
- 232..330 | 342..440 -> 1.15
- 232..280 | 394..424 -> 1.30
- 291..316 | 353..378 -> 1.10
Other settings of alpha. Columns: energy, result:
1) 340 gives 203.3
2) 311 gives 183.7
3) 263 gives 205.7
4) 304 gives 185.6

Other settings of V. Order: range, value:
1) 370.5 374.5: 214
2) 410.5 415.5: 293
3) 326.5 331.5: 196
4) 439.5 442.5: 147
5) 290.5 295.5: 212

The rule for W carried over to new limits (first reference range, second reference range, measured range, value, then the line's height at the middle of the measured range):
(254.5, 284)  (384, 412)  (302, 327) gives 5.6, 237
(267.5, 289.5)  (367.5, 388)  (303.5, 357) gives 8.5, 227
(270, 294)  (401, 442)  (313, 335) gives 4.4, 236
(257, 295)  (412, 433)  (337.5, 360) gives 4.4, 246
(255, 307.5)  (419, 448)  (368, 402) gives -4.6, 210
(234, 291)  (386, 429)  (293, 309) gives 2.5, 232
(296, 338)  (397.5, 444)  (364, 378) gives 0.5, 222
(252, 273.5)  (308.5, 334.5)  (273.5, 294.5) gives -2.2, 205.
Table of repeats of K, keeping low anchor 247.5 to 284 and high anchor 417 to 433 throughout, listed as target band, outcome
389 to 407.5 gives -0.9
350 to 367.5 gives 2.9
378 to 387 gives 0.8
